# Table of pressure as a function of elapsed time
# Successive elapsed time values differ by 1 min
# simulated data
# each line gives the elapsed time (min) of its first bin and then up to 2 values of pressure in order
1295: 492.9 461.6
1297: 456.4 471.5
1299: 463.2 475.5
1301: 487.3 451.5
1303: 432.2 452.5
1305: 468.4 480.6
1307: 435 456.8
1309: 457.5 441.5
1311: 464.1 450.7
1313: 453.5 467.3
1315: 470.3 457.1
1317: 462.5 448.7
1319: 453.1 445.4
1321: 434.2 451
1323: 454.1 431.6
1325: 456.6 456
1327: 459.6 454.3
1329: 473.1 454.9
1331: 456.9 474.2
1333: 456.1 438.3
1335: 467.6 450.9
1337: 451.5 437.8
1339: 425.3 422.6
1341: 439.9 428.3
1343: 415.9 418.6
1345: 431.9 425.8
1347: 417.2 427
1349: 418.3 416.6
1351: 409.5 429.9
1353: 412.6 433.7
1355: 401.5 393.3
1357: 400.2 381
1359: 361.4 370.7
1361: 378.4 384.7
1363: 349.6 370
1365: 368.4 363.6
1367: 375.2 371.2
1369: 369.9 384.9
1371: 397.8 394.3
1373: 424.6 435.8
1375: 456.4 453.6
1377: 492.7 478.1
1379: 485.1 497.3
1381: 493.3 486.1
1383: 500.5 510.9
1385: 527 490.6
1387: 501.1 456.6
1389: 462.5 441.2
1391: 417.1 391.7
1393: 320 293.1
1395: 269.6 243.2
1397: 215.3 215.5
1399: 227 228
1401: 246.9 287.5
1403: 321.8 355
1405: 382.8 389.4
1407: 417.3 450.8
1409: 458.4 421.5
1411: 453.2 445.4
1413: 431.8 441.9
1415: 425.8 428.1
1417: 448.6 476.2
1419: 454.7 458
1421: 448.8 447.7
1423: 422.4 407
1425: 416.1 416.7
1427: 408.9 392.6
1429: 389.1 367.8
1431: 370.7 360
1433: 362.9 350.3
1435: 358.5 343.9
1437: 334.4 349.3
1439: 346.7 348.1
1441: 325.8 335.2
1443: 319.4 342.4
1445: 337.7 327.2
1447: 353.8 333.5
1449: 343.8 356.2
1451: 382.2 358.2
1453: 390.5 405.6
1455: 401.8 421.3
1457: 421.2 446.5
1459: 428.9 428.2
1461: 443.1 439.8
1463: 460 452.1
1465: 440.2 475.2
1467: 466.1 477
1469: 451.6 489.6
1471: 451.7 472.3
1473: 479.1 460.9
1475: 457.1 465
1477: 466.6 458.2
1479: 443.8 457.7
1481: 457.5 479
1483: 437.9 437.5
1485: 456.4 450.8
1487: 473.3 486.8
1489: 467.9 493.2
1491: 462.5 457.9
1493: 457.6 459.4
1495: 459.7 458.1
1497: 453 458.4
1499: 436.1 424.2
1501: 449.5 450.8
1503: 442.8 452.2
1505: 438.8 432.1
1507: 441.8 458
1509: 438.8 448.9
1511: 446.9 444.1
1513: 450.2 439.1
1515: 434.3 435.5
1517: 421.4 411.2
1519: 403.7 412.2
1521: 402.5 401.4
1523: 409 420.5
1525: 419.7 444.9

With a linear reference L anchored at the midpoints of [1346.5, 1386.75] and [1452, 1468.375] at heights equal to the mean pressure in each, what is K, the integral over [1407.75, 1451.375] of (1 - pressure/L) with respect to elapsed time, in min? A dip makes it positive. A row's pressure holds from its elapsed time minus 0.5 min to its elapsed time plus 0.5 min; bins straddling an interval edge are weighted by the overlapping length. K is 4.08 min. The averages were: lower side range 423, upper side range 435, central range 390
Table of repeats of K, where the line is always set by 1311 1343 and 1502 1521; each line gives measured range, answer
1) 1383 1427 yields 4.8 min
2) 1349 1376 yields 3.2 min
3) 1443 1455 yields 2.3 min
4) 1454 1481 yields -0.7 min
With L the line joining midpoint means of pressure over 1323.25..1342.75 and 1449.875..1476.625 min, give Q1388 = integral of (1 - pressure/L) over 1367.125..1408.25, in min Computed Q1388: 4.7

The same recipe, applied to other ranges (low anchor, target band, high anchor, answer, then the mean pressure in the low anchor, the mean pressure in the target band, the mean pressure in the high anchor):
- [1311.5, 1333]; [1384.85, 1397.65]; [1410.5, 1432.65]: 1.54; 455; 381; 423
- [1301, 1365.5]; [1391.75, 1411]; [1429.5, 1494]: 4.48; 434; 325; 416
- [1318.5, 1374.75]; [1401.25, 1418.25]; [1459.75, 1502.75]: 1.07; 420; 410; 458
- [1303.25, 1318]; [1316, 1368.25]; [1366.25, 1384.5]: 3.15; 458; 424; 444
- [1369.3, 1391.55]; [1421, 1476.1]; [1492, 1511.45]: 6.49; 462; 401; 448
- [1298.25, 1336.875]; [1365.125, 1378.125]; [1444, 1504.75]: 1.09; 456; 412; 438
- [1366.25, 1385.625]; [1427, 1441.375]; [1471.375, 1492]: 3.06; 448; 359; 463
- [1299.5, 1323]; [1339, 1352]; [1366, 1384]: 0.72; 456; 423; 441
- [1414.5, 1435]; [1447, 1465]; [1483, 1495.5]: 1.25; 411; 406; 463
